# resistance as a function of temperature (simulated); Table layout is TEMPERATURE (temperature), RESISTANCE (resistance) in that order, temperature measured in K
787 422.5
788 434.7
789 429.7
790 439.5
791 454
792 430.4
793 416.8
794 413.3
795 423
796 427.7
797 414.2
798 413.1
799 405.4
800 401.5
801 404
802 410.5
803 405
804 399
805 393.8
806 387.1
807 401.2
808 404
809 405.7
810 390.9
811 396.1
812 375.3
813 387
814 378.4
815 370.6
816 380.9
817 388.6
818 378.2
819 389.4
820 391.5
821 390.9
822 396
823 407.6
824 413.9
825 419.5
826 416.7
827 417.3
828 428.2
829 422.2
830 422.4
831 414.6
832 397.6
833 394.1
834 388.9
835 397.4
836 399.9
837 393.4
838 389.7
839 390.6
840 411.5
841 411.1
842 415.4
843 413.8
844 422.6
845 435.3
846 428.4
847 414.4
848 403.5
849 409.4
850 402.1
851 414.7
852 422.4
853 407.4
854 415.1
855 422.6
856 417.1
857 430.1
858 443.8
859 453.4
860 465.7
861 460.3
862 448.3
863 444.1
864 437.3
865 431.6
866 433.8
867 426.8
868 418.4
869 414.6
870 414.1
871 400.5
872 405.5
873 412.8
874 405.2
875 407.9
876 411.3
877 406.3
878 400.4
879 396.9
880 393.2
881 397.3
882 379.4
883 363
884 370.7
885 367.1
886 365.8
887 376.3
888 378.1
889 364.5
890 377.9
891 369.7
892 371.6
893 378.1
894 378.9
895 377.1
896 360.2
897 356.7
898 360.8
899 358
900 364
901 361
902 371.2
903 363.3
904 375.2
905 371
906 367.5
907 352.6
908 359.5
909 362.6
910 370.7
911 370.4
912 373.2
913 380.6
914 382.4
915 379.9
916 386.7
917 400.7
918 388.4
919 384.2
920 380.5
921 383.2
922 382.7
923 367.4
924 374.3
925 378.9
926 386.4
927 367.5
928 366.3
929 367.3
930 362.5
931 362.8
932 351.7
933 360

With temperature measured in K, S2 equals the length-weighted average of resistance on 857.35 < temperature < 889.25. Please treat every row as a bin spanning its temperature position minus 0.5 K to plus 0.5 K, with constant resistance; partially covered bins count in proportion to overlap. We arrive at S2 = 410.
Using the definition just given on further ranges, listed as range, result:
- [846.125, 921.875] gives 394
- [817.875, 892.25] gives 408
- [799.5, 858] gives 404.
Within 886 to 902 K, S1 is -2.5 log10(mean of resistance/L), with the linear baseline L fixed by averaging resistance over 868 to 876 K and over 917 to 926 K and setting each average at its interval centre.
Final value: 0.08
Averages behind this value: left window 409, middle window 369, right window 381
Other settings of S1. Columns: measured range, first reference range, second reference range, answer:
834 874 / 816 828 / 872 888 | -0.06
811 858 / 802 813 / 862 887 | -0.02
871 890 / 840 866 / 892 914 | 0.01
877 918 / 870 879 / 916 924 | 0.06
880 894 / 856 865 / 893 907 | 0.05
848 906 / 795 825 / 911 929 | -0.03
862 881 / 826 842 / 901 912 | -0.08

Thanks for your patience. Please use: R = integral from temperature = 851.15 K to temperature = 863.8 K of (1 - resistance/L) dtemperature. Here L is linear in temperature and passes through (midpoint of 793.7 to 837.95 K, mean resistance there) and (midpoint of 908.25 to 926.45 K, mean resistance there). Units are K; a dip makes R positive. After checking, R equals -1.39 K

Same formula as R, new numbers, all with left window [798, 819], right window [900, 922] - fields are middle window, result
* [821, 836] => -0.73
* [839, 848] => -0.69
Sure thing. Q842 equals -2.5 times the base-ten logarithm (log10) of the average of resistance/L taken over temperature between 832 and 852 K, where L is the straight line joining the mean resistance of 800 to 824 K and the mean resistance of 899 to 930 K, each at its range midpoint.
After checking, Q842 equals -0.05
